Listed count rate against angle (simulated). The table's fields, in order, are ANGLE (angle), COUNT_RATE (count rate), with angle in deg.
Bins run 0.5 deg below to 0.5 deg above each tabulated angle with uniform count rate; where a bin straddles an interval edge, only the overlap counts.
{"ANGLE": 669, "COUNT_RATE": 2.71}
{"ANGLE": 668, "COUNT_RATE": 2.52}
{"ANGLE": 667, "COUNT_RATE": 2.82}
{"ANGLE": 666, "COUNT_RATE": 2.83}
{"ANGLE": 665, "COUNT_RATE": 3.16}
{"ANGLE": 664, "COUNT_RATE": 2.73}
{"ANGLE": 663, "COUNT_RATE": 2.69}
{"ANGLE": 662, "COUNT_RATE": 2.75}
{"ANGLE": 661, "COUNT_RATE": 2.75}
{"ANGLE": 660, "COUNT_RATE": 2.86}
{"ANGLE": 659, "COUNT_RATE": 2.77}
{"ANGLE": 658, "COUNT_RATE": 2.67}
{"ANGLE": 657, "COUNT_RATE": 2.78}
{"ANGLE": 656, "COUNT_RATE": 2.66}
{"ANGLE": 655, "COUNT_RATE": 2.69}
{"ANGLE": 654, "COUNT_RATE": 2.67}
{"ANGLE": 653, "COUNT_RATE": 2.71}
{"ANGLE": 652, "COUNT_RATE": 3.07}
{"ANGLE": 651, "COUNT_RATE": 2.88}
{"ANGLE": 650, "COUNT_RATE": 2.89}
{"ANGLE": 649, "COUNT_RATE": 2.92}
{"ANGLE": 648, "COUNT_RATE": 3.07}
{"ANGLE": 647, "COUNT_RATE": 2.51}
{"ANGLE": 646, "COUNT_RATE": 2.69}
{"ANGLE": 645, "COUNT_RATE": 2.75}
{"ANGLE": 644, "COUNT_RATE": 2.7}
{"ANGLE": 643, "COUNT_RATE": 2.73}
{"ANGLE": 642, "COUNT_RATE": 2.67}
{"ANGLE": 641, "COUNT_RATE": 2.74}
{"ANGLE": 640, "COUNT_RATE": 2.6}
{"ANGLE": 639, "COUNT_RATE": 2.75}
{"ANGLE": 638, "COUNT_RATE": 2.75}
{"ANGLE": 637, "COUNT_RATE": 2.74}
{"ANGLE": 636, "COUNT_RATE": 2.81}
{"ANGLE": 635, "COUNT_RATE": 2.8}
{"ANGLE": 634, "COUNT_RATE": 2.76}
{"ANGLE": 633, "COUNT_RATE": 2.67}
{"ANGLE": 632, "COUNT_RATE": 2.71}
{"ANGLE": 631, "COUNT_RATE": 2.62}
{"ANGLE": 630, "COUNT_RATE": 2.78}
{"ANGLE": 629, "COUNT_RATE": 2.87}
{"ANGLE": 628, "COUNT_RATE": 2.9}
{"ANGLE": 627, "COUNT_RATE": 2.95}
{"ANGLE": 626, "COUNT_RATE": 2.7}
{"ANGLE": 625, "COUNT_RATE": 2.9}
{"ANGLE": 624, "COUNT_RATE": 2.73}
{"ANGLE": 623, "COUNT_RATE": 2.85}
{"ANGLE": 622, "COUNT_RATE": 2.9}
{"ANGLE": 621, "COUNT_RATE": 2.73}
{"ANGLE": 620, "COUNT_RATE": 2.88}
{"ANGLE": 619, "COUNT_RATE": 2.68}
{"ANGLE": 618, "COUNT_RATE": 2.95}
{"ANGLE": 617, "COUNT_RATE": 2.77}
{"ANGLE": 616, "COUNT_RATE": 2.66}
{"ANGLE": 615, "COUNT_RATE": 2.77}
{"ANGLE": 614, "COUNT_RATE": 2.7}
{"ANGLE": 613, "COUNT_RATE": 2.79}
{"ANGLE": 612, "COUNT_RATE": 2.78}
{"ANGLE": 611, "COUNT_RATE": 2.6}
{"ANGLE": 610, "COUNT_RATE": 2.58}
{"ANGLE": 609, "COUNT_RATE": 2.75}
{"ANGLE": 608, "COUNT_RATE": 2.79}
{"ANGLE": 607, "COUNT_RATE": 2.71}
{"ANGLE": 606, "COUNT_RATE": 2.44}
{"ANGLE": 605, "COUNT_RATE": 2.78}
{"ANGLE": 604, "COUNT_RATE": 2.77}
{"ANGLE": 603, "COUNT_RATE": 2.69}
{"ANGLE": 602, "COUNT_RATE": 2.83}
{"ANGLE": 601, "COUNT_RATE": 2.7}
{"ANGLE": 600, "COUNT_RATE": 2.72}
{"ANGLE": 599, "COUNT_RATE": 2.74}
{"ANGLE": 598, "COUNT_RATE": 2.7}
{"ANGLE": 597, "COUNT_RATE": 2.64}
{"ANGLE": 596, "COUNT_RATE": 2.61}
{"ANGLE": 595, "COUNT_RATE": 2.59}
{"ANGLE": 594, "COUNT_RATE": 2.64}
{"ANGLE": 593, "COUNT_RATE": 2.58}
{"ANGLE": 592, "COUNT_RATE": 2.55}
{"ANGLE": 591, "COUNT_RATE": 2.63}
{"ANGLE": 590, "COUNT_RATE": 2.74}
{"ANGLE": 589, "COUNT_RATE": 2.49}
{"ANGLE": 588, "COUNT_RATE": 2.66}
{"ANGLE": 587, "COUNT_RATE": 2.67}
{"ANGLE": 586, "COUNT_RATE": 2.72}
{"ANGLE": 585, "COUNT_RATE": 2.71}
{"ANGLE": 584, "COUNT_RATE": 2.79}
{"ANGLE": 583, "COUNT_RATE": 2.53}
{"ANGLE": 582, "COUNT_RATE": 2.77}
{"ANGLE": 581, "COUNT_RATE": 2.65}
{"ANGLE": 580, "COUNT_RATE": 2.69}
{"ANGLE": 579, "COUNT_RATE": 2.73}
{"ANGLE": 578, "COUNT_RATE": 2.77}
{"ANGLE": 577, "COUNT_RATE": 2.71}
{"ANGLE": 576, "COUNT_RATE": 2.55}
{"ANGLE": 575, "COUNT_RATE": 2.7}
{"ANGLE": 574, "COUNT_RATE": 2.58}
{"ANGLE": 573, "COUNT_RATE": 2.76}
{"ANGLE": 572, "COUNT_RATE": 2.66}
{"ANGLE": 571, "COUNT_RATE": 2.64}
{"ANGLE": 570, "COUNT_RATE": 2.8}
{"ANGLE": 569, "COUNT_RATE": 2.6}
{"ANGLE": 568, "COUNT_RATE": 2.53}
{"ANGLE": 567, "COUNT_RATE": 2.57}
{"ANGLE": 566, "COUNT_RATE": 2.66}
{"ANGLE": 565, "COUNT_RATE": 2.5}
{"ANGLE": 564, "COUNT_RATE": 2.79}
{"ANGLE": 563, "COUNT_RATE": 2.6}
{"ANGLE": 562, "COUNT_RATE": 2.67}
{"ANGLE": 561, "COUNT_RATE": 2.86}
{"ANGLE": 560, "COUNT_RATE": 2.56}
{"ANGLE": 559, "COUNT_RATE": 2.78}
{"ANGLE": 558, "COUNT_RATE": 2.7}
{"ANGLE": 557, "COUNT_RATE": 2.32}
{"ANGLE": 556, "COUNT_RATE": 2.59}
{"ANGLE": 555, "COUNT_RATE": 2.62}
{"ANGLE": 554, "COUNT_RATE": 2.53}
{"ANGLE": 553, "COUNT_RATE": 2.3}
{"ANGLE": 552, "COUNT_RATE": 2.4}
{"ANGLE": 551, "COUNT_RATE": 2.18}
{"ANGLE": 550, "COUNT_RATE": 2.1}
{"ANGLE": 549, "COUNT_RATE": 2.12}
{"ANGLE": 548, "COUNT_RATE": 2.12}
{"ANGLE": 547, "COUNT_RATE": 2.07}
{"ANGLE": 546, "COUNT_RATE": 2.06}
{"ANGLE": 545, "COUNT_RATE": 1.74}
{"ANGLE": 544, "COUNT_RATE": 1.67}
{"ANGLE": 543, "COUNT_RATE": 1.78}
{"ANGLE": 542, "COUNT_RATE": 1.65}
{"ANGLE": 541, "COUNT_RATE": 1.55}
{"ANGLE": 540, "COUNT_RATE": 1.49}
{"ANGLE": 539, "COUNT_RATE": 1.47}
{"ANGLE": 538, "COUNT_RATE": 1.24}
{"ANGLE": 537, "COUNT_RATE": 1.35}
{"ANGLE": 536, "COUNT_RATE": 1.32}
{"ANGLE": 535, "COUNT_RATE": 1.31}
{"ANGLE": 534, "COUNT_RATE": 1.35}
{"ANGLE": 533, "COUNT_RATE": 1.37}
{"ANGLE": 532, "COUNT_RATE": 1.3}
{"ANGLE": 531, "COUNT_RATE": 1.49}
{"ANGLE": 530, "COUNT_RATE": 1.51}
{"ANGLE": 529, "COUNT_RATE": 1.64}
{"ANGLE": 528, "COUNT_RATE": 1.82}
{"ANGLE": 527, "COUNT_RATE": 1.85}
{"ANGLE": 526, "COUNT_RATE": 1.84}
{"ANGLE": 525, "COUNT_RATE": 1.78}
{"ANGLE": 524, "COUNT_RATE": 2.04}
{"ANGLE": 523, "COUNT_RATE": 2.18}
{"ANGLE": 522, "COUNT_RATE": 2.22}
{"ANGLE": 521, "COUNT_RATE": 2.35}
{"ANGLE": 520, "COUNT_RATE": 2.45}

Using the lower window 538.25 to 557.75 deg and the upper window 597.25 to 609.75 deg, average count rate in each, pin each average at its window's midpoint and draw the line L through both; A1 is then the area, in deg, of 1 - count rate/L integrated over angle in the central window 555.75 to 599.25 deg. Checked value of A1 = -4.8 deg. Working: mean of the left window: 2.04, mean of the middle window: 2.65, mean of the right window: 2.71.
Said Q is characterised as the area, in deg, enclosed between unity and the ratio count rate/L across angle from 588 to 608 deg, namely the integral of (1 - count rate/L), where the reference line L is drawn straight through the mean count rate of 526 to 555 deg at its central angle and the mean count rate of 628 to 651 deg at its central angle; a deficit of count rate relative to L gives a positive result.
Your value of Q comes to -2.78 deg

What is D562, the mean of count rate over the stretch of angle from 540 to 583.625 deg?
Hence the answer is 2.44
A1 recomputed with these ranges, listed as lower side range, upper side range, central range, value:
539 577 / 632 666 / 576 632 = -3.2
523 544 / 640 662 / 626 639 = -1.0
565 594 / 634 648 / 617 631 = -0.6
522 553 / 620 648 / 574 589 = -3.2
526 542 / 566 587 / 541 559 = -2.1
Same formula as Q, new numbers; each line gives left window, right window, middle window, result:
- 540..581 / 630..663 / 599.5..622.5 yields -1.1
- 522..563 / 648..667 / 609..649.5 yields -2.5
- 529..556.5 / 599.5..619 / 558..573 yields -3.9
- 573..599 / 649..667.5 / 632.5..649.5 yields 0.1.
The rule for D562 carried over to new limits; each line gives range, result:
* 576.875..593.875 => 2.67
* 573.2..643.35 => 2.72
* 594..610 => 2.69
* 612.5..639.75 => 2.78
